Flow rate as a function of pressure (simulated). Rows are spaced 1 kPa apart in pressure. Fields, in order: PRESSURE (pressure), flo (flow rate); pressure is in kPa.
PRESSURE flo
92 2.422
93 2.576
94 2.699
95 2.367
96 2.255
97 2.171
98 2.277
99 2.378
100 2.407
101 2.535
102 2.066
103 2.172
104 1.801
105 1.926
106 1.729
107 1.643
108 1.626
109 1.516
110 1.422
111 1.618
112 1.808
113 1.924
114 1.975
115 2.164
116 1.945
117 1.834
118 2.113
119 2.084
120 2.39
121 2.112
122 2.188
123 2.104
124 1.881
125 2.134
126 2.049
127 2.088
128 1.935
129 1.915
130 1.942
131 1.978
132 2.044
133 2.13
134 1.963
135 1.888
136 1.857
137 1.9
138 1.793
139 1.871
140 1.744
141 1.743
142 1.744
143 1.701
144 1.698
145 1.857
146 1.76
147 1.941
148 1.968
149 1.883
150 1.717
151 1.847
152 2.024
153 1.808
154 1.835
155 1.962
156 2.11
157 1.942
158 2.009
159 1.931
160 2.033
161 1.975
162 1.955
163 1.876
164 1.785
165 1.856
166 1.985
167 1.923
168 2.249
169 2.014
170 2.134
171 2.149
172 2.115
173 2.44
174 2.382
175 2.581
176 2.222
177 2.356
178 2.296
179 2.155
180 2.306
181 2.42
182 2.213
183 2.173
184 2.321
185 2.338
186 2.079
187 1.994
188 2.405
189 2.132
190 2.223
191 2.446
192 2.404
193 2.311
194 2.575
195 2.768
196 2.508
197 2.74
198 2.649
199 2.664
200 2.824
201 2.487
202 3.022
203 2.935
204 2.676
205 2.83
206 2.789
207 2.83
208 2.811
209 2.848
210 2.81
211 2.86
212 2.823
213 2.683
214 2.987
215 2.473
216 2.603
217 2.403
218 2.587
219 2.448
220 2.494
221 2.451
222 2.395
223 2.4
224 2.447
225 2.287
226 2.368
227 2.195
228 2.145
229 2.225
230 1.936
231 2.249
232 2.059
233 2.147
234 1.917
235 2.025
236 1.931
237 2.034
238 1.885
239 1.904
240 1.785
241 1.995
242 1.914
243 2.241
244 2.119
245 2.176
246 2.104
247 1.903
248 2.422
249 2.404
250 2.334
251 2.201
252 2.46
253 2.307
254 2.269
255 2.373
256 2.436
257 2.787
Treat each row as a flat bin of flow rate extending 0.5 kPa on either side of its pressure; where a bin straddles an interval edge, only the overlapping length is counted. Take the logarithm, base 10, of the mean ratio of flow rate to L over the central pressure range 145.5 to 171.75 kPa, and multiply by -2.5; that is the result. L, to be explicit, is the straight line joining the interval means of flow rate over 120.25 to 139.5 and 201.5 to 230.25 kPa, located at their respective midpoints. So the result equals 0.126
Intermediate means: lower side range 1.99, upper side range 2.58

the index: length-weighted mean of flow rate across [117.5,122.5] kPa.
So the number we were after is 2.18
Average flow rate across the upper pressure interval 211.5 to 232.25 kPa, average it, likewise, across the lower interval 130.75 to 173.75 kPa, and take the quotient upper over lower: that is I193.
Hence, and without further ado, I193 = 1.2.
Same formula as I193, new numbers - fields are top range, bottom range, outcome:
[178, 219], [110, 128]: 1.27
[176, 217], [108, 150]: 1.33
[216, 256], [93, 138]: 1.09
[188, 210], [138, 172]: 1.38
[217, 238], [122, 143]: 1.15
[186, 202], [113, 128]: 1.20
